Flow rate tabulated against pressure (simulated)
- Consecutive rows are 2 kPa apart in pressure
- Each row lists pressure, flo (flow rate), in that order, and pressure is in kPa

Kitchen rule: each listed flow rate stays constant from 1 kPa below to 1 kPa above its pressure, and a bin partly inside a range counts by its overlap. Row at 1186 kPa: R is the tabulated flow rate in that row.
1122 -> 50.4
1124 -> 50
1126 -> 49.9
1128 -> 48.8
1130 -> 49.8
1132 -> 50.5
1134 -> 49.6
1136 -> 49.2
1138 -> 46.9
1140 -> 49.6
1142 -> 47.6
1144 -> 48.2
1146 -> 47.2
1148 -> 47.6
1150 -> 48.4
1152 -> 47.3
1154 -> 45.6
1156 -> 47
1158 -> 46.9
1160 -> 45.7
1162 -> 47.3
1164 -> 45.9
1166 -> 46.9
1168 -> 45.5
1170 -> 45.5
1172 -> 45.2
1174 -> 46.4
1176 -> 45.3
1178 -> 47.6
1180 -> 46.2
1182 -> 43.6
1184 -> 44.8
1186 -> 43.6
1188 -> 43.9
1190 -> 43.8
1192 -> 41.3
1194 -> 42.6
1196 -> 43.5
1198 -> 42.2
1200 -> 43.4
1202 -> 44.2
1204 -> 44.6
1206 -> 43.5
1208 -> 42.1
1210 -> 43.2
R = 43.6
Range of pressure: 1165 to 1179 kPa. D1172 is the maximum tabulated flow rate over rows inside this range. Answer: 47.6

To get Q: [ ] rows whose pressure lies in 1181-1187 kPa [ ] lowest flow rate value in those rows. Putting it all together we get 43.6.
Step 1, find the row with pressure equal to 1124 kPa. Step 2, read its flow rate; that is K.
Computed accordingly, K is 50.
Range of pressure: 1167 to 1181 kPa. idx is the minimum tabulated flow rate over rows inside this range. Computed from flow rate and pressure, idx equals 45.2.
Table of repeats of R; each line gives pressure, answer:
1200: 43.4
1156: 47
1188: 43.9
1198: 42.2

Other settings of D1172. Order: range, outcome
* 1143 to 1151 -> 48.4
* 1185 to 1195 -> 43.9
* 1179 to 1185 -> 46.2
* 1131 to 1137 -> 50.5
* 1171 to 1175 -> 46.4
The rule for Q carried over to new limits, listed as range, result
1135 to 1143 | 46.9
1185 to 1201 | 41.3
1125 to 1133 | 48.8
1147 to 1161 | 45.6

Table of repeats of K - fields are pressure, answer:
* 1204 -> 44.6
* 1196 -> 43.5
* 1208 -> 42.1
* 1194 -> 42.6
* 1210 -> 43.2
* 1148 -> 47.6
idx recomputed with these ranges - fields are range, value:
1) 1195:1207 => 42.2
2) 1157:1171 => 45.5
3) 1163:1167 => 45.9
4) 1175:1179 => 45.3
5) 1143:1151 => 47.2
